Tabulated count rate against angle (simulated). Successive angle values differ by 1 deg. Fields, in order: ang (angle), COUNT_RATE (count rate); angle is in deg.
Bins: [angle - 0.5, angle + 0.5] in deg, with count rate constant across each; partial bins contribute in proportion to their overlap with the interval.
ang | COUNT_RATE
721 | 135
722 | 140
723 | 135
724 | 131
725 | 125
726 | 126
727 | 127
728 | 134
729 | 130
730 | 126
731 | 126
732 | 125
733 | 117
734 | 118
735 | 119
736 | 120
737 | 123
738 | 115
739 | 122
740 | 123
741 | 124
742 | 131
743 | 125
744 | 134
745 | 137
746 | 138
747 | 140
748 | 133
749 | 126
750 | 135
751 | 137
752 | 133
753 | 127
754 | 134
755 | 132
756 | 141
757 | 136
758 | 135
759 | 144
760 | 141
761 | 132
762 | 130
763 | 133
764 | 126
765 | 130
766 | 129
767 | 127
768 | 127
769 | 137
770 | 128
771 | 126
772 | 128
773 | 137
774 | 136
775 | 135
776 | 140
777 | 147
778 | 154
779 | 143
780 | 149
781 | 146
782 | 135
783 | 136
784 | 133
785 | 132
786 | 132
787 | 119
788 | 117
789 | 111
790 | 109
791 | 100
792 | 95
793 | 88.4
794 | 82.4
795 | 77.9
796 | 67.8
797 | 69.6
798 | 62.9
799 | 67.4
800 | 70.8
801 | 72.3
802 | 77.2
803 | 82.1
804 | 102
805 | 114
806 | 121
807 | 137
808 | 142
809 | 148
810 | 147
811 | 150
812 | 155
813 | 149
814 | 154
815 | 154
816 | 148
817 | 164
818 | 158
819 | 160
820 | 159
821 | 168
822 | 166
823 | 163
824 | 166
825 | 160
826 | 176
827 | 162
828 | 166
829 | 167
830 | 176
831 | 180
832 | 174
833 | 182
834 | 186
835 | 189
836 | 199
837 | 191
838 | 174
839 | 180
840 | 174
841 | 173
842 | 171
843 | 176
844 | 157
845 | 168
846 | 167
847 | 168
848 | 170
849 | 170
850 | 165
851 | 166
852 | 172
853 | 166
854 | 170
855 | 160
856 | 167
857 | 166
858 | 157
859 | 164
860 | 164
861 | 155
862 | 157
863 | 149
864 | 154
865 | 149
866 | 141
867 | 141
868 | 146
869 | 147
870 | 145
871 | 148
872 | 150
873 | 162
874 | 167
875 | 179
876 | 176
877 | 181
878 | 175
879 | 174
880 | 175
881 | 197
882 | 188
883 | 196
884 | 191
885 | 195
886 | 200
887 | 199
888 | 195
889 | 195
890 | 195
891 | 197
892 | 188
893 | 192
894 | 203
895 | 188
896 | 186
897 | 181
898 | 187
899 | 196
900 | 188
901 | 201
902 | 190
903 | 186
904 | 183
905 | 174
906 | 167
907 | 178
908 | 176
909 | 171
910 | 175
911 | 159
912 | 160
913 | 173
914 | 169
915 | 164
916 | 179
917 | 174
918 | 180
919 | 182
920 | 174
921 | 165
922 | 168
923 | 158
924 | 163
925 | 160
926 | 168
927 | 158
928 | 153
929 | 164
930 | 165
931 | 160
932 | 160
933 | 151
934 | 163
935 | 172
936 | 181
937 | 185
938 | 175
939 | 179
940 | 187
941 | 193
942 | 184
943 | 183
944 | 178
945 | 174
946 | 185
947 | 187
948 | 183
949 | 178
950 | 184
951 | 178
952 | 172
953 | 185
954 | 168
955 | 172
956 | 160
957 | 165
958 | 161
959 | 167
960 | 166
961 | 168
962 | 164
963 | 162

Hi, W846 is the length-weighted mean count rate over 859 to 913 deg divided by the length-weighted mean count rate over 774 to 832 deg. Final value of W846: 1.3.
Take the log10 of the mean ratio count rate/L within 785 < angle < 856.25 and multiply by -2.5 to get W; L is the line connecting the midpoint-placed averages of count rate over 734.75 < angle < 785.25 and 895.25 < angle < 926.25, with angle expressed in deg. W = 0.05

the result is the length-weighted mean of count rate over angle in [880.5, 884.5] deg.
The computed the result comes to 193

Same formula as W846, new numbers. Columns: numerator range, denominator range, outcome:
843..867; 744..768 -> 1.21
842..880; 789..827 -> 1.31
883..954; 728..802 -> 1.46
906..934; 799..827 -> 1.20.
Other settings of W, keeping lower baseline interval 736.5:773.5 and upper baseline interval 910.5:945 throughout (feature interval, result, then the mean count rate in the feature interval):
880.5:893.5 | -0.20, 194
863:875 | 0.04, 151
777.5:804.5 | 0.31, 105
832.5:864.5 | -0.12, 170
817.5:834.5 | -0.15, 169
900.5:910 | -0.10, 180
